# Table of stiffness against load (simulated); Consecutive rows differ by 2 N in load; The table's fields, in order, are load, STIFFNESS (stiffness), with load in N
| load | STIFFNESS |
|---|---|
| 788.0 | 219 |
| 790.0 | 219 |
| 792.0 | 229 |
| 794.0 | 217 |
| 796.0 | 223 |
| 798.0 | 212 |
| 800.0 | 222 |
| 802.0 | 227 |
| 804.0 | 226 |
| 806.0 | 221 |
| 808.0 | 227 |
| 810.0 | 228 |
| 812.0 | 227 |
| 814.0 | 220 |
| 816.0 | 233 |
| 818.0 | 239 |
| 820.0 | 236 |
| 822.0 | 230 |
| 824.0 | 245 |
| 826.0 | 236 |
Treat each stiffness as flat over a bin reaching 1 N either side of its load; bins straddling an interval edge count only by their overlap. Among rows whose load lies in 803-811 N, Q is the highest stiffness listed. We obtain 228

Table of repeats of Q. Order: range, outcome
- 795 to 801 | 223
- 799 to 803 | 227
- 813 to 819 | 239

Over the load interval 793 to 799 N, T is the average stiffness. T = 217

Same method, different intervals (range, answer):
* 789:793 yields 224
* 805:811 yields 225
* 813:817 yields 226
